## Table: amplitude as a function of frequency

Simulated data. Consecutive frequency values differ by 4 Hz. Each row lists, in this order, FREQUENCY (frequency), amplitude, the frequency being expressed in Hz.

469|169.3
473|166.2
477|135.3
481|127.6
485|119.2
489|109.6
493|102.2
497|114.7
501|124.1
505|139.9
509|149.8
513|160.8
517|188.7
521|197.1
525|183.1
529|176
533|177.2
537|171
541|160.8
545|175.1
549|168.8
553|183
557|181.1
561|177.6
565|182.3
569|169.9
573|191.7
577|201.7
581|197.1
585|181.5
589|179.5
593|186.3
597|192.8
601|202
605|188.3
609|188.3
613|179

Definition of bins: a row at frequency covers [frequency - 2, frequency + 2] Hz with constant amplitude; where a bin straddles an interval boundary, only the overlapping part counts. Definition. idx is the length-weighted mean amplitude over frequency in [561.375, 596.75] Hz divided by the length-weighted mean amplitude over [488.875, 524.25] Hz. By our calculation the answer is 1.27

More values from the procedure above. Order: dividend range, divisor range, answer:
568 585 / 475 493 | 1.58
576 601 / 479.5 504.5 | 1.62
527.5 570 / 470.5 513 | 1.34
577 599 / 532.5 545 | 1.11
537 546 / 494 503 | 1.43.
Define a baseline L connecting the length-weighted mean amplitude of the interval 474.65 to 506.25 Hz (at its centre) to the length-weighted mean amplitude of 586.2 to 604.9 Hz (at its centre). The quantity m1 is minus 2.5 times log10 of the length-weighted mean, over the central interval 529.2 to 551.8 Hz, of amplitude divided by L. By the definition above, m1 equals -0.12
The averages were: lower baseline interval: 122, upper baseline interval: 190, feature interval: 171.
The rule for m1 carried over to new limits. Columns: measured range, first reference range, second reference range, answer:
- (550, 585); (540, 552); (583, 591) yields -0.056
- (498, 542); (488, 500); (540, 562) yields -0.184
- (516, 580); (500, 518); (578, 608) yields -0.068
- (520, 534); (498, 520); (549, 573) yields -0.132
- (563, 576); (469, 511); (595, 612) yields -0.055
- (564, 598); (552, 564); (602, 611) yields -0.012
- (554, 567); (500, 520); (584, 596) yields -0.044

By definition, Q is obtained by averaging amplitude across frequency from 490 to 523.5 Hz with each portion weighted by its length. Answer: 147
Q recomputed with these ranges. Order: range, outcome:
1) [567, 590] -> 187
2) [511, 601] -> 182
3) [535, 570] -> 175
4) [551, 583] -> 186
